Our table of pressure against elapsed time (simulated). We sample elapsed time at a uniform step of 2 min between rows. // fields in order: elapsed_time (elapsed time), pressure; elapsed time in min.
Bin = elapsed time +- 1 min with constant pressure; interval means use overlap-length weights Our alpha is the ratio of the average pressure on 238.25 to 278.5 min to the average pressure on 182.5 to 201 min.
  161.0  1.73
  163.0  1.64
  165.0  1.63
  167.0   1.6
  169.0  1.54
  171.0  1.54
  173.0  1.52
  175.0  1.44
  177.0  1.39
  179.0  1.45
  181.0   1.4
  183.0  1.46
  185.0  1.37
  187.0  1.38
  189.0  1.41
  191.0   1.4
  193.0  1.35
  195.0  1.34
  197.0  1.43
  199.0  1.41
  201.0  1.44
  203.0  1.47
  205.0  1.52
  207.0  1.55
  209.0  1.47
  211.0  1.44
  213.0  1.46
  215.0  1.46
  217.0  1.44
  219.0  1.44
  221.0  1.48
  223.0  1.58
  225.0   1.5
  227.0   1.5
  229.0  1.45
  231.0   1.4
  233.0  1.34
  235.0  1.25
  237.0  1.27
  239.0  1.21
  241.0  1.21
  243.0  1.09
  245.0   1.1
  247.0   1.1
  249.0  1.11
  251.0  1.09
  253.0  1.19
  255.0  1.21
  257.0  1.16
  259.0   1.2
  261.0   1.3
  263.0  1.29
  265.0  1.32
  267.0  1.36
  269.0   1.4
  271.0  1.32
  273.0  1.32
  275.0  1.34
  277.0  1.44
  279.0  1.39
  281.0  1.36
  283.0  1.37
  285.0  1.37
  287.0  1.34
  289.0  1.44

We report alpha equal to 0.89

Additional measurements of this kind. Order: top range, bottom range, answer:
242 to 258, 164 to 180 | 0.75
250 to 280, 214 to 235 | 0.89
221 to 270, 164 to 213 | 0.88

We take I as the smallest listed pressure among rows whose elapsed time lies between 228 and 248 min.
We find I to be 1.09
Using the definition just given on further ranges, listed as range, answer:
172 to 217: 1.34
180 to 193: 1.35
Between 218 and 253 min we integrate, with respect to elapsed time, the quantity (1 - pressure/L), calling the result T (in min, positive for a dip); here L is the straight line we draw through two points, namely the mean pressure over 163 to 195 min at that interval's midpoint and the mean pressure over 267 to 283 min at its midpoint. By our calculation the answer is 2.7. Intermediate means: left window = 1.46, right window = 1.37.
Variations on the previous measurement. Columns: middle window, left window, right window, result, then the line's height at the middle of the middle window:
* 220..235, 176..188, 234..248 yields -2.7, 1.23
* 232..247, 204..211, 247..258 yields 0.6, 1.25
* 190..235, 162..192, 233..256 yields -4.4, 1.32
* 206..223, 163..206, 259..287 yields -0.7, 1.42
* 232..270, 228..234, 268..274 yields 4.2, 1.37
